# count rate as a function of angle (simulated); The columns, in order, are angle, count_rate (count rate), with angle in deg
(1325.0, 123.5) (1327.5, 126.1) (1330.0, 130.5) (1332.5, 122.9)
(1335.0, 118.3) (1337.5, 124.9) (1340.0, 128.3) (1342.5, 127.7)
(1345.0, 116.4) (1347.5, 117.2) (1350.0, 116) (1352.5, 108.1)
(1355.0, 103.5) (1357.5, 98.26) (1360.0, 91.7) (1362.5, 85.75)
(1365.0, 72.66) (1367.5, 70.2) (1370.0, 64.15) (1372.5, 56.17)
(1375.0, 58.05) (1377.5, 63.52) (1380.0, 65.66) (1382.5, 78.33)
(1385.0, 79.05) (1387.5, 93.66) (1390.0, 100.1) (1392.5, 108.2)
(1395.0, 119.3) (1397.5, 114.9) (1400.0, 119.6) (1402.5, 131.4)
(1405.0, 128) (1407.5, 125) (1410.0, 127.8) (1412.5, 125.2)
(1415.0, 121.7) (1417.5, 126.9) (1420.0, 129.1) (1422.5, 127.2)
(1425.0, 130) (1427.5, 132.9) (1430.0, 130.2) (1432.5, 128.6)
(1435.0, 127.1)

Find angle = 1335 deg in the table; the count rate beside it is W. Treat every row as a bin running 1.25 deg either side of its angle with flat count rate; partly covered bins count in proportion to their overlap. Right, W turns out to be 118.3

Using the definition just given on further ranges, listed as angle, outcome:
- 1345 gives 116.4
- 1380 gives 65.66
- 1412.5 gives 125.2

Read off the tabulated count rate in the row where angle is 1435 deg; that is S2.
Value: 127.1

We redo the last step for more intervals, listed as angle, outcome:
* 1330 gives 130.5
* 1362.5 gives 85.75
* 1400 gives 119.6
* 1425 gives 130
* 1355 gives 103.5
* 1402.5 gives 131.4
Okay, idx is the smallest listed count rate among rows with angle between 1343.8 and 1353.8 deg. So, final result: 108.1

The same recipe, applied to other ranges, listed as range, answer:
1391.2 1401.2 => 108.2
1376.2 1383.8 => 63.52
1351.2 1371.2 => 64.15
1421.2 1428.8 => 127.2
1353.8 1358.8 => 98.26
